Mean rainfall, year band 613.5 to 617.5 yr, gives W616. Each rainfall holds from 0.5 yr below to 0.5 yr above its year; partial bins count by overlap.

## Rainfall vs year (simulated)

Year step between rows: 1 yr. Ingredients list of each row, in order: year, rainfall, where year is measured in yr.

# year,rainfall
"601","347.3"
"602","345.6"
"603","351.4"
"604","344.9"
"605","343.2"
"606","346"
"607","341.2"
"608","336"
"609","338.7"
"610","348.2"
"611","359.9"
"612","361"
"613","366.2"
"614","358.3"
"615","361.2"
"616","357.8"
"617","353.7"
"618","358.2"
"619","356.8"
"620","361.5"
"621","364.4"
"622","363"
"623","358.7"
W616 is 358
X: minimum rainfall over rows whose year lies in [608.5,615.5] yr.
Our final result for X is 338.7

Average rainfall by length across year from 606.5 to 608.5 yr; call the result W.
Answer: 339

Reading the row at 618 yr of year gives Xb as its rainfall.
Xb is 358.2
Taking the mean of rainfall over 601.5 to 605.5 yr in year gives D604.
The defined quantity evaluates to 346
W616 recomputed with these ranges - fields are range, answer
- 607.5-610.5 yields 341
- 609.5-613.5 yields 359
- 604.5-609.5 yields 341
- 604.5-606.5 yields 345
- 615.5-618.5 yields 357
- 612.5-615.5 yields 362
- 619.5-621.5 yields 363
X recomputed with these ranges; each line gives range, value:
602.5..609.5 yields 336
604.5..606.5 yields 343.2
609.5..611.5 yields 348.2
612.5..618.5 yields 353.7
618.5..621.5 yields 356.8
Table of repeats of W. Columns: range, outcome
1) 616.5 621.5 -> 359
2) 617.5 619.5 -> 358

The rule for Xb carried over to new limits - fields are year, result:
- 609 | 338.7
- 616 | 357.8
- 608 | 336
